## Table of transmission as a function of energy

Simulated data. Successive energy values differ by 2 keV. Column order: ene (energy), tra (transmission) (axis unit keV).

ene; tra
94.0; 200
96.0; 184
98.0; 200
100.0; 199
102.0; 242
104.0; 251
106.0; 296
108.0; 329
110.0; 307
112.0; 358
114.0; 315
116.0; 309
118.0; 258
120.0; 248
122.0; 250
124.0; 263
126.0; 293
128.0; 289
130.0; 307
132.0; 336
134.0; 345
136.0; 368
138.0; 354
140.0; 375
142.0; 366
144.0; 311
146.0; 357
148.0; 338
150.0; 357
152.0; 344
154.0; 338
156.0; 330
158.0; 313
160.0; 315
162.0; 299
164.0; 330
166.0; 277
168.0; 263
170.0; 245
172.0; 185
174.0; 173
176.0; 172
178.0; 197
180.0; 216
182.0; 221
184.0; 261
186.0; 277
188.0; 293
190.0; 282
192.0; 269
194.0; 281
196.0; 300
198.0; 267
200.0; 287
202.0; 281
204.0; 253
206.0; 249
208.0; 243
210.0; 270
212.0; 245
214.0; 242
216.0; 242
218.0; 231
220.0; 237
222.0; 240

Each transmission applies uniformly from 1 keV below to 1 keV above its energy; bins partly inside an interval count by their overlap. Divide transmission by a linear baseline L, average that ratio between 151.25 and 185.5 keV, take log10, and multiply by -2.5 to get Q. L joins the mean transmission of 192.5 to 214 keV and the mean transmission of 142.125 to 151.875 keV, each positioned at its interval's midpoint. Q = 0.199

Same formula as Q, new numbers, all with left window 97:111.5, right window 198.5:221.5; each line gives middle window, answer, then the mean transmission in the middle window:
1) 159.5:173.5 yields -0.05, 268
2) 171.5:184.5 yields 0.26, 202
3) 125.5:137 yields -0.24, 324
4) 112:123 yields -0.08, 283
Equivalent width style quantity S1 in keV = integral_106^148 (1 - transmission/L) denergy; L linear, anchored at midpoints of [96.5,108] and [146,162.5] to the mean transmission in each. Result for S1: -4.7 keV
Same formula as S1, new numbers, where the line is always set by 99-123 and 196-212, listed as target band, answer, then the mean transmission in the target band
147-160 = -2.93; 335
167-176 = 1.96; 212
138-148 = -2.76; 351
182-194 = -0.19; 272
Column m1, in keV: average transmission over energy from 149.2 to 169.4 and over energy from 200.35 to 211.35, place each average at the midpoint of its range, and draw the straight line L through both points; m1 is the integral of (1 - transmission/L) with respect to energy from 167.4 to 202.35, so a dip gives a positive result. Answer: 4.37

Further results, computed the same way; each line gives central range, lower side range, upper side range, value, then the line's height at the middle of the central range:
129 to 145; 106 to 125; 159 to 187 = -4.1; 275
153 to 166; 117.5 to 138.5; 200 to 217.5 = -1.6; 283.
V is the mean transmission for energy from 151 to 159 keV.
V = 331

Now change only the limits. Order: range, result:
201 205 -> 267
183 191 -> 278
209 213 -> 258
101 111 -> 285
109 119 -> 309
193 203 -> 283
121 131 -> 280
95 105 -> 215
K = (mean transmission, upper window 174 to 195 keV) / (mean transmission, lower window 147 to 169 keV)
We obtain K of 0.76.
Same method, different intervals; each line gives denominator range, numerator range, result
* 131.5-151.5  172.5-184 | 0.57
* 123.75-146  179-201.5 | 0.81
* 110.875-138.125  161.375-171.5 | 0.91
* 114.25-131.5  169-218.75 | 0.88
